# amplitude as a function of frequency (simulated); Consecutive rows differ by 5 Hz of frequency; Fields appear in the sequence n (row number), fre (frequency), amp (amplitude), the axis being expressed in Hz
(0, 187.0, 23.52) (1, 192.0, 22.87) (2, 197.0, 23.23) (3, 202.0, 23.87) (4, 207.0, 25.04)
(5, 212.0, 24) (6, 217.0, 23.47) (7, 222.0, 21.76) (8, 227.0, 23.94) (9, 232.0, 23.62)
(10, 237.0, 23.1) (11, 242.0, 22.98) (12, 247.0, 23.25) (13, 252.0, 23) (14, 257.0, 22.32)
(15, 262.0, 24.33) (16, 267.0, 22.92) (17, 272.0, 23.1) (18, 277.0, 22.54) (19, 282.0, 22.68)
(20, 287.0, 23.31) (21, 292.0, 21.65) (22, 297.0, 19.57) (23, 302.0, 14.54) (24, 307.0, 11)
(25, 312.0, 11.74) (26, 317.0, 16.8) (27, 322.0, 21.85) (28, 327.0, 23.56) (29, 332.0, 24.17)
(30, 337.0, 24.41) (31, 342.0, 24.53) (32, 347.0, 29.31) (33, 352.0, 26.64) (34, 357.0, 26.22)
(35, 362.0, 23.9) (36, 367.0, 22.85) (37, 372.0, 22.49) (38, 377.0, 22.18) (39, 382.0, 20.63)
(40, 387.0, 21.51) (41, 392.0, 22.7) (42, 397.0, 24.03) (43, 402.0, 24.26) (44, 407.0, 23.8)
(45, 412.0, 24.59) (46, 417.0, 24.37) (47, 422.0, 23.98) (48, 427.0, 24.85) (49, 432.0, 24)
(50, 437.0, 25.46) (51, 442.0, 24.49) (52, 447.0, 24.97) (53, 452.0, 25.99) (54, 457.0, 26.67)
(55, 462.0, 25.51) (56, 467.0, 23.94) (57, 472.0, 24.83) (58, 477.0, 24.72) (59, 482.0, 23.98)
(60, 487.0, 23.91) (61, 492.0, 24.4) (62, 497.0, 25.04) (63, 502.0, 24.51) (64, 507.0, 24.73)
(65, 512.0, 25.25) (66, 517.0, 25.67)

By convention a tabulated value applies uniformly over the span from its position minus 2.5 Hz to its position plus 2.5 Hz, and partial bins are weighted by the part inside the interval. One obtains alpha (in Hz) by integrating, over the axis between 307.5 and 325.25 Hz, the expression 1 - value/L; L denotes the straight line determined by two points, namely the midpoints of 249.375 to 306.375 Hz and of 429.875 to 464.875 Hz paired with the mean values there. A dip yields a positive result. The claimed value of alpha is 4.7 Hz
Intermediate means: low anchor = 21.5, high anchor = 25.3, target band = 16.4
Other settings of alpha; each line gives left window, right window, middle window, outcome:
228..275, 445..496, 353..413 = 2.23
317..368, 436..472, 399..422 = 0.65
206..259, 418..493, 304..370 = 5.45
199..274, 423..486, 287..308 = 5.22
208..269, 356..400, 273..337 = 9.27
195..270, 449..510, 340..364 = -2.09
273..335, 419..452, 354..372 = -1.86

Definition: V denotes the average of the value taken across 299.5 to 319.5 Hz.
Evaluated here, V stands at 13.5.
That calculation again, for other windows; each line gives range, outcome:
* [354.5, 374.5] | 23.9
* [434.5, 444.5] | 25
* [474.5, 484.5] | 24.4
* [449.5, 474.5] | 25.4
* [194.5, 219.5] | 23.9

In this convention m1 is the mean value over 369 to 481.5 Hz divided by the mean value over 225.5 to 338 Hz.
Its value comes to 1.13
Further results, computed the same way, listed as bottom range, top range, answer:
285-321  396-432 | 1.42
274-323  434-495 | 1.34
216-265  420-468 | 1.08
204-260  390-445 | 1.04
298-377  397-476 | 1.15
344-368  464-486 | 0.94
